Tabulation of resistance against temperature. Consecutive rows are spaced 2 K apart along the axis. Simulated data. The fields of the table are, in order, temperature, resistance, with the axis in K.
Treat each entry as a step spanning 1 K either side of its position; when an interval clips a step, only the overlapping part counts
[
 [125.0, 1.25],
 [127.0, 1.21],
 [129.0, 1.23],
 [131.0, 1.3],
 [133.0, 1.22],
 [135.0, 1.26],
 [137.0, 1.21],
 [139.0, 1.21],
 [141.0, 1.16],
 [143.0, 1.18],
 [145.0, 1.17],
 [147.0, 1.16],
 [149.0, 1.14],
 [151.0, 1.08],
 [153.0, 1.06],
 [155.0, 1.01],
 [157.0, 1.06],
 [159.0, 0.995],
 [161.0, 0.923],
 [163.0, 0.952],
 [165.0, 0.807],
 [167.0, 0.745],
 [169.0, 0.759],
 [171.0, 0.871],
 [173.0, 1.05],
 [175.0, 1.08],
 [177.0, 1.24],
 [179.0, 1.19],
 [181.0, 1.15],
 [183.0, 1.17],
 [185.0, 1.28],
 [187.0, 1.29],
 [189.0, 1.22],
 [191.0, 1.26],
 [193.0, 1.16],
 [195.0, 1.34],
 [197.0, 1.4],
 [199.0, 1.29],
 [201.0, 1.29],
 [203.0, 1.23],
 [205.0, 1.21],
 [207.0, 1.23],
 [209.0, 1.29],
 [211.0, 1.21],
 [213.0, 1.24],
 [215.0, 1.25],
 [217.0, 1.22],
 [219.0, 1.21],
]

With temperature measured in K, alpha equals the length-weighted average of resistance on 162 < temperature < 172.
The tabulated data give 0.827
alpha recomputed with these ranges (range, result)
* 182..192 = 1.24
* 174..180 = 1.17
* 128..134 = 1.25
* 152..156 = 1.04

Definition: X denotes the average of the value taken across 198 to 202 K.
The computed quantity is 1.29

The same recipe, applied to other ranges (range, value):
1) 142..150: 1.16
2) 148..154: 1.09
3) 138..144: 1.18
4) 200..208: 1.24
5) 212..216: 1.25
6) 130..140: 1.24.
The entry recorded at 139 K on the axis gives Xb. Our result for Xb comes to 1.21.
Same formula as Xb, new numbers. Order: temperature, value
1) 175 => 1.08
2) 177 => 1.24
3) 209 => 1.29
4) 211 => 1.21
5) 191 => 1.26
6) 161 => 0.923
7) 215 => 1.25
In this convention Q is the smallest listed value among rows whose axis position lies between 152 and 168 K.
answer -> 0.745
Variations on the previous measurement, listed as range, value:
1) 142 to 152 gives 1.08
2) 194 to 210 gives 1.21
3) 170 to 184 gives 0.871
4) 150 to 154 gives 1.06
